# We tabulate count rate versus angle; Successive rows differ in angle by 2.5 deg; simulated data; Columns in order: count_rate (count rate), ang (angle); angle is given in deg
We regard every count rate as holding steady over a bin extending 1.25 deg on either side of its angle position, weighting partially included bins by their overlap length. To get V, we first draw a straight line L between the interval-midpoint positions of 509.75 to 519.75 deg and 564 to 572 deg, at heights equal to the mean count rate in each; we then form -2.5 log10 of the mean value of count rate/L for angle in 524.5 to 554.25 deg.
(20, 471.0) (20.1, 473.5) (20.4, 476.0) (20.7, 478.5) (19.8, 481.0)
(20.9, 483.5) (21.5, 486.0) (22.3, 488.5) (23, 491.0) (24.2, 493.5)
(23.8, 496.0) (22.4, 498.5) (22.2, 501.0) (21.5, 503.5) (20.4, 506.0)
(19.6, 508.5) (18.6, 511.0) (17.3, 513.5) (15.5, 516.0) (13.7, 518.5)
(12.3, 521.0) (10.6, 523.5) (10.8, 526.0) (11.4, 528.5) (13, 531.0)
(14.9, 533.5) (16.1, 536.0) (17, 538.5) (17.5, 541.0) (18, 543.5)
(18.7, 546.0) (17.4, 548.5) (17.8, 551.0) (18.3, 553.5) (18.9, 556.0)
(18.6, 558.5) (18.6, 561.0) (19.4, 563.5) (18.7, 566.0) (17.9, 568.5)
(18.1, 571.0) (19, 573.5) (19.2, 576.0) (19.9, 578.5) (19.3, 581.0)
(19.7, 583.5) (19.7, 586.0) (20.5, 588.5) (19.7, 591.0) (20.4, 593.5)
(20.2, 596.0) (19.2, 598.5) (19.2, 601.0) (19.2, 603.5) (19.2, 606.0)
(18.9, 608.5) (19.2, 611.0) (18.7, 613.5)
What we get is 0.10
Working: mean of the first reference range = 16.3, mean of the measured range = 15.8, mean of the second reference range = 18.3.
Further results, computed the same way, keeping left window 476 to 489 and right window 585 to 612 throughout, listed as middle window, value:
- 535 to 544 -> 0.183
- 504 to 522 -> 0.205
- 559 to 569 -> 0.072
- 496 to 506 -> -0.069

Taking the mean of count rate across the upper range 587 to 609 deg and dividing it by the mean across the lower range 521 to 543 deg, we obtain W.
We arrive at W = 1.4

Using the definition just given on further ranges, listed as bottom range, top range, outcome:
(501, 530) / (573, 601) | 1.24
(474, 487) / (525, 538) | 0.66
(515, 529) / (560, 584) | 1.53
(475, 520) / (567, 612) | 0.95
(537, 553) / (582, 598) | 1.13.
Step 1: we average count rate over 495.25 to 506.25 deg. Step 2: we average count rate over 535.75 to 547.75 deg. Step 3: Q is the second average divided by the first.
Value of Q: 0.8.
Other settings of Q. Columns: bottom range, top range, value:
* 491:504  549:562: 0.80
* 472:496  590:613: 0.90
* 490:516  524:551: 0.74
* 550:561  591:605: 1.07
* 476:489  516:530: 0.58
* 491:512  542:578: 0.85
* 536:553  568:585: 1.08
